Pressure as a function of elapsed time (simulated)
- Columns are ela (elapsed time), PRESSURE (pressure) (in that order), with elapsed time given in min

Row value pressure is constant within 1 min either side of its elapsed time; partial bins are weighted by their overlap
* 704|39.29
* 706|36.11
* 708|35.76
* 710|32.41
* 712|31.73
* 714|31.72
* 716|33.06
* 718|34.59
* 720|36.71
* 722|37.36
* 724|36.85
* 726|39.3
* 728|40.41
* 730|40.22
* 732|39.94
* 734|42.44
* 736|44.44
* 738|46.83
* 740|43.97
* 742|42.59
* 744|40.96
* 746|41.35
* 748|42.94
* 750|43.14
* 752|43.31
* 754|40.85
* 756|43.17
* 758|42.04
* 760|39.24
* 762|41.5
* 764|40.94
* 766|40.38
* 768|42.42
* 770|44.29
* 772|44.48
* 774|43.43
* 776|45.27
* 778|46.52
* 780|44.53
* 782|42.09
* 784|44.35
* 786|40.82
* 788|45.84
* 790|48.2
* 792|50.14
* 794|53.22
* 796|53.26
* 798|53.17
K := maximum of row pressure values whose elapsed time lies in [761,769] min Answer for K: 42.42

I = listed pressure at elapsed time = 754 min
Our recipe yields 40.85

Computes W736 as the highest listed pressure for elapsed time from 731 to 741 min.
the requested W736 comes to 46.83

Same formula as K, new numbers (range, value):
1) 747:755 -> 43.31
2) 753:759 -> 43.17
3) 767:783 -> 46.52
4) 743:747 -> 41.35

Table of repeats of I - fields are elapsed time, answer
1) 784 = 44.35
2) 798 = 53.17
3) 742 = 42.59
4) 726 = 39.3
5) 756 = 43.17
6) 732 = 39.94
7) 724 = 36.85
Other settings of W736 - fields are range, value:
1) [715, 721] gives 36.71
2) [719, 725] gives 37.36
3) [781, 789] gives 45.84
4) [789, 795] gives 53.22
